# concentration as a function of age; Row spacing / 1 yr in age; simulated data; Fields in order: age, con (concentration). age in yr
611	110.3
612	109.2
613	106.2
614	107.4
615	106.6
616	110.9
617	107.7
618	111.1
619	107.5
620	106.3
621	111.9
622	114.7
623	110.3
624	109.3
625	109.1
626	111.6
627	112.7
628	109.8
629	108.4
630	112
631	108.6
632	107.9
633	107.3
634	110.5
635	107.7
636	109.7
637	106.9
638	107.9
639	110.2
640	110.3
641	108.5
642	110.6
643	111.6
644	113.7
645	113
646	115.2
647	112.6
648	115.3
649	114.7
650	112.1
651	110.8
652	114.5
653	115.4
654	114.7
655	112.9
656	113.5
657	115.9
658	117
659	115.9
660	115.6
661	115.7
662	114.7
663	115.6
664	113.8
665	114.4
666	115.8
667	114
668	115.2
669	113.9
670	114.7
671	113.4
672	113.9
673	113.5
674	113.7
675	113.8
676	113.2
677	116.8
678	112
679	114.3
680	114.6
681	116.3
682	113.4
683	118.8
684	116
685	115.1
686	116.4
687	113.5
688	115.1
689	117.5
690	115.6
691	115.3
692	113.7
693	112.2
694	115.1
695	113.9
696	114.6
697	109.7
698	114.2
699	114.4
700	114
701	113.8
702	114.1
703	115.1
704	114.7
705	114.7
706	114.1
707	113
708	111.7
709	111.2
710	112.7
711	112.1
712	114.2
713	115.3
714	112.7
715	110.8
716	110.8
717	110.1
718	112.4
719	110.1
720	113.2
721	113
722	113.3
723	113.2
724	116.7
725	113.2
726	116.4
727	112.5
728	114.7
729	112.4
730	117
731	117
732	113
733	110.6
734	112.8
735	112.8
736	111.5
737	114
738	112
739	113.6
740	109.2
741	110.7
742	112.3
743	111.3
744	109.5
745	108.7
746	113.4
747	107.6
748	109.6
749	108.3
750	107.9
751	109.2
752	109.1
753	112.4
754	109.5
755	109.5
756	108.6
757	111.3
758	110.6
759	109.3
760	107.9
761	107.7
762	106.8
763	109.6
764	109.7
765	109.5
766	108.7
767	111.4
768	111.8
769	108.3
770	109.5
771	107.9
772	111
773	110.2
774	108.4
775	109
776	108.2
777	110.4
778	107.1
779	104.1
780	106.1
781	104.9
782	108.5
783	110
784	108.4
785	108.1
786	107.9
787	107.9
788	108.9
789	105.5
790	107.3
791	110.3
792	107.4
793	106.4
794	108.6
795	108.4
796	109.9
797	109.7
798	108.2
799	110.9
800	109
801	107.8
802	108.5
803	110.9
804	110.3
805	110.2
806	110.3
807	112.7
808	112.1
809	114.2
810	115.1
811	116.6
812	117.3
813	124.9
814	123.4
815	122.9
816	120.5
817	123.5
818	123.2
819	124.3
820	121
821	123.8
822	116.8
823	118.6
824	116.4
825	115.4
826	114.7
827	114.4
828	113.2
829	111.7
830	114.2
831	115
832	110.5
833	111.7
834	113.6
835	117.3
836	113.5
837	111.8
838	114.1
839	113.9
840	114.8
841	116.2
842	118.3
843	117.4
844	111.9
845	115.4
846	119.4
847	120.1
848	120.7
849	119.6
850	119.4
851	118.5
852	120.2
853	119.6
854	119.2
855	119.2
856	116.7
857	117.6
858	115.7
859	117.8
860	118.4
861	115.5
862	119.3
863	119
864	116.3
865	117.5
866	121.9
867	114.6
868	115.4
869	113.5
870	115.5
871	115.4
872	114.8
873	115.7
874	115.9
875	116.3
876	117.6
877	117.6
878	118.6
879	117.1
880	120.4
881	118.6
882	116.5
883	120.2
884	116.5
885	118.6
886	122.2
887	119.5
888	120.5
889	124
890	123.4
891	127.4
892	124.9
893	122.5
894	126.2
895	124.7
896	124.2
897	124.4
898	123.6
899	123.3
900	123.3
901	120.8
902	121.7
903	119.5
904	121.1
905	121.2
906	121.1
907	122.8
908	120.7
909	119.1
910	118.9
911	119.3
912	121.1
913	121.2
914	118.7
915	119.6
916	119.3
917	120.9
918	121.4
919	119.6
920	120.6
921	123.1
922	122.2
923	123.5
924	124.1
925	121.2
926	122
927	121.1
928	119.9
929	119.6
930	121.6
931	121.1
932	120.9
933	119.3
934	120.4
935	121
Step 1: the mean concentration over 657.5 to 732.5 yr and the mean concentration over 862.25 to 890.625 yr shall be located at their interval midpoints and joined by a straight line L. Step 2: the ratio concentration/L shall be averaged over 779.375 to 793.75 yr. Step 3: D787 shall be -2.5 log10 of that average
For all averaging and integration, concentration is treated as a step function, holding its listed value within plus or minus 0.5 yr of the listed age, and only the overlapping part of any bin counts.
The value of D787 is 0.08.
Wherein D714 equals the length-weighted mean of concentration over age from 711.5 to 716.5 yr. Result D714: 113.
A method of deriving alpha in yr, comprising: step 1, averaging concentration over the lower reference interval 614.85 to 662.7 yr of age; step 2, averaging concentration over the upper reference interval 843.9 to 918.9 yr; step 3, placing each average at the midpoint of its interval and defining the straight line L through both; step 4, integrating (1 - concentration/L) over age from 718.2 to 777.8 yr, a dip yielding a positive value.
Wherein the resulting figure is 2.2 yr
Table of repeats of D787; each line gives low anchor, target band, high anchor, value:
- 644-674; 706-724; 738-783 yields -0.01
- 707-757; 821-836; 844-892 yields 0.02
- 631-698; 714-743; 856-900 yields 0.02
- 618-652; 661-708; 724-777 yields -0.04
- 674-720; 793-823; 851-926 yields 0.02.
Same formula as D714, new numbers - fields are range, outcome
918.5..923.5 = 122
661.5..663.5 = 115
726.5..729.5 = 113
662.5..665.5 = 115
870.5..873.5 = 115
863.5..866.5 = 119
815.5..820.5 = 122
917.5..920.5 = 121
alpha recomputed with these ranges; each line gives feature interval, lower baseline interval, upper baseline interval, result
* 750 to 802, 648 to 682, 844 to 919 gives 3.7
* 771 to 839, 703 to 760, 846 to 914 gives 1.9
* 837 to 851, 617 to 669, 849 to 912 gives 0.2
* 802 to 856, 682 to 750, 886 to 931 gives 0.7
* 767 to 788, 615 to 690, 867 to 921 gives 1.5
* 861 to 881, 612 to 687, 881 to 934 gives 0.5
